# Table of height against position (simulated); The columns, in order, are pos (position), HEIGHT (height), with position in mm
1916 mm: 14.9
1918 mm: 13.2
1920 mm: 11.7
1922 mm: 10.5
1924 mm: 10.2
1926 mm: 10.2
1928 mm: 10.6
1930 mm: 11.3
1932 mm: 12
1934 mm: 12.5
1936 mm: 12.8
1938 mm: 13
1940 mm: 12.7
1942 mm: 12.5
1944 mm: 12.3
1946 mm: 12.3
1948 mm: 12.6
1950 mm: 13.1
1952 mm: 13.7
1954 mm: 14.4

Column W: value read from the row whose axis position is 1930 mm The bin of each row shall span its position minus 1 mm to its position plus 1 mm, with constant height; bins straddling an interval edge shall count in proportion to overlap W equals 11.3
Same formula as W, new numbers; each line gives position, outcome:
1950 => 13.1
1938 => 13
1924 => 10.2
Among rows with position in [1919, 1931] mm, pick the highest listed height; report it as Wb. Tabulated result 11.7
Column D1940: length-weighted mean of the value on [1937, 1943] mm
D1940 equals 12.7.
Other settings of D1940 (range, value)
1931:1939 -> 12.6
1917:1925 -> 11.4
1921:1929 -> 10.4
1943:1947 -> 12.3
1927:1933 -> 11.3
